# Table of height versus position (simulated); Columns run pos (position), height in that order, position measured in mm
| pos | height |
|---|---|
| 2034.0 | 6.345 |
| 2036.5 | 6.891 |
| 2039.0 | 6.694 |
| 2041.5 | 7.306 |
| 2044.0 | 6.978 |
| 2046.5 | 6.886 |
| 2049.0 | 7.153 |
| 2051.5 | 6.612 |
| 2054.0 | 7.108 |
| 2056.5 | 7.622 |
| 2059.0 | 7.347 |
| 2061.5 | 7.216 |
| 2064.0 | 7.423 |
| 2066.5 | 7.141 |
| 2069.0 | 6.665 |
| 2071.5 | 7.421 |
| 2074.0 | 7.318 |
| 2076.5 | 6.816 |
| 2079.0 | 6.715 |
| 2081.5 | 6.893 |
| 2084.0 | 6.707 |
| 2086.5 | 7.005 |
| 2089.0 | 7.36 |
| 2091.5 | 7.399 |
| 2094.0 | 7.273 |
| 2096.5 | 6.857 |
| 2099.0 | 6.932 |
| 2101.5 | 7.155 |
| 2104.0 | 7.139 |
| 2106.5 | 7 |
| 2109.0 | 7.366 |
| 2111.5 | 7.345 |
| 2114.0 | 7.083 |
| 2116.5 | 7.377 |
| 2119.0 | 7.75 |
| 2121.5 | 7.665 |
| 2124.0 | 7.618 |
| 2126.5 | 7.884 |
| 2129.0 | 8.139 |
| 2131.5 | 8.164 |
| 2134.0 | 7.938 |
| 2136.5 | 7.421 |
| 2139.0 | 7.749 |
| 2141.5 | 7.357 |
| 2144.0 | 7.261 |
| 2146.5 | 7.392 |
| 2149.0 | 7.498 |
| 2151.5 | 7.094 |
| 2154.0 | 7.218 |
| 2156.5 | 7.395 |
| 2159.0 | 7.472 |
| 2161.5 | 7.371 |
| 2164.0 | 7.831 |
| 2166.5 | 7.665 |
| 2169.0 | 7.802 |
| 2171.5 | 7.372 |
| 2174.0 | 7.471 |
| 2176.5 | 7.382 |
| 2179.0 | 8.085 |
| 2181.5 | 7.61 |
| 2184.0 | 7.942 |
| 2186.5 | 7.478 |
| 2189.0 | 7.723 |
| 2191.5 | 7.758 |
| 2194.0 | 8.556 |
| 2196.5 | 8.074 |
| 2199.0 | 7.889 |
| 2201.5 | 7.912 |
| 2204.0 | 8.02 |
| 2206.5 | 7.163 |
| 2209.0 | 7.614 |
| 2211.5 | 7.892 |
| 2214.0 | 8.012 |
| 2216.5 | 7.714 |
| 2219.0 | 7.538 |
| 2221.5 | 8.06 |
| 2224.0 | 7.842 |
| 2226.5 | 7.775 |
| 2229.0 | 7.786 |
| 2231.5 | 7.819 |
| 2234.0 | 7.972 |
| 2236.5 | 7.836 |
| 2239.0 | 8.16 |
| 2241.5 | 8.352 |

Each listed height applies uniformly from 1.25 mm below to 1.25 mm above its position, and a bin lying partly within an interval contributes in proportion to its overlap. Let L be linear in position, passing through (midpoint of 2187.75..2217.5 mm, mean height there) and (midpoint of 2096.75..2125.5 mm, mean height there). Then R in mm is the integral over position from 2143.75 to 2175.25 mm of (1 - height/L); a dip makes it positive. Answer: 0.6 mm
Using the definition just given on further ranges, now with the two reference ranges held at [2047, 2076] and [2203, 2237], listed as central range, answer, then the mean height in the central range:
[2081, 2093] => 0.30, 7.09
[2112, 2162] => -0.54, 7.54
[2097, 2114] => 0.47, 7.14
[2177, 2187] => -0.18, 7.77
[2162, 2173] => -0.09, 7.64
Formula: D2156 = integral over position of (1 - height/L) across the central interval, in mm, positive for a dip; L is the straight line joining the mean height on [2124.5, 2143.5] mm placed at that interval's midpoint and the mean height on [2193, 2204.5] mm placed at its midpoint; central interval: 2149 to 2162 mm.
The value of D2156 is 0.9 mm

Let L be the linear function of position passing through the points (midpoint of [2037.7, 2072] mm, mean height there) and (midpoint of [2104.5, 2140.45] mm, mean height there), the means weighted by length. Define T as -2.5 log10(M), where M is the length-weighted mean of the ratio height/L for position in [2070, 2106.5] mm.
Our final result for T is 0.042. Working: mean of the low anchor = 7.11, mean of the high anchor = 7.6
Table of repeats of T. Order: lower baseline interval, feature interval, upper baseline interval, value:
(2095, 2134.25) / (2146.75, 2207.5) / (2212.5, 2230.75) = 0.00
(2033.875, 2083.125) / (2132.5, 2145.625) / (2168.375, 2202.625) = -0.01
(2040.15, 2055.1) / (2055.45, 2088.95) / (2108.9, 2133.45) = 0.02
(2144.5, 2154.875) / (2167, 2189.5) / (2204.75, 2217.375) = -0.02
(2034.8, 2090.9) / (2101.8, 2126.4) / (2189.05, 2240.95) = -0.01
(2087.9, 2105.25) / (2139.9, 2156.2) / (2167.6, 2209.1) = 0.03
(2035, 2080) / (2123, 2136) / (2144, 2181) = -0.08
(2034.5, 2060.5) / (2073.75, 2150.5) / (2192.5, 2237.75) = 0.00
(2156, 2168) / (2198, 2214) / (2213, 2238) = 0.00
